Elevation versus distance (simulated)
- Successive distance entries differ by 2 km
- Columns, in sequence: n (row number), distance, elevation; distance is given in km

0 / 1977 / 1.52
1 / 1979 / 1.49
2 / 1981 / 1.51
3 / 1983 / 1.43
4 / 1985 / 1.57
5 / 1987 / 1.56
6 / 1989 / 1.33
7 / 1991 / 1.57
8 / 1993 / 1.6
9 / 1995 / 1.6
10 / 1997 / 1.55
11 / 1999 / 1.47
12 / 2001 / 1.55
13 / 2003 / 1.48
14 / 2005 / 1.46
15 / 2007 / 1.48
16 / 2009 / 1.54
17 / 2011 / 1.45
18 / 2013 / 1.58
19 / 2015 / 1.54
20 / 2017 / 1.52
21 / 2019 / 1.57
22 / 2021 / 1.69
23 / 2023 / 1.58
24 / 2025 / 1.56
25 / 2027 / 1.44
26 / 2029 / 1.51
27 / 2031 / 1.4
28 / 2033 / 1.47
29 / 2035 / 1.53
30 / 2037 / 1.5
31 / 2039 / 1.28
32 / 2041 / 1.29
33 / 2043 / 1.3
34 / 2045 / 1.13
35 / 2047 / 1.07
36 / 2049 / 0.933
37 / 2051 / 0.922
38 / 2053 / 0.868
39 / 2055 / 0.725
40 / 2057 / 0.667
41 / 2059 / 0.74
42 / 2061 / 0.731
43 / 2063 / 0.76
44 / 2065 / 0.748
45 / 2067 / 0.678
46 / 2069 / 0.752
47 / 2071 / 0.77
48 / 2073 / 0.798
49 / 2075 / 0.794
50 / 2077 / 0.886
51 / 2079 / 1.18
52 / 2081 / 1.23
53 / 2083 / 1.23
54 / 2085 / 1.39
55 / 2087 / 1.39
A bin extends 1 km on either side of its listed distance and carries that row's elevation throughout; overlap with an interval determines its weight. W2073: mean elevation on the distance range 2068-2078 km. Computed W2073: 0.8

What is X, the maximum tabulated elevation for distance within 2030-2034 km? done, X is 1.47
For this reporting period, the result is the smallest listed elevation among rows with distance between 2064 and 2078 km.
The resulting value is 0.678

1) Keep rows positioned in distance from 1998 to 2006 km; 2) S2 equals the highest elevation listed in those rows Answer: 1.55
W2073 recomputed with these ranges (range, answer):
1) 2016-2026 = 1.58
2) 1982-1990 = 1.47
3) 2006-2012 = 1.49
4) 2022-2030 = 1.52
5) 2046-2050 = 1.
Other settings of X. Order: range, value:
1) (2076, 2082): 1.23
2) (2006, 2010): 1.54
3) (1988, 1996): 1.6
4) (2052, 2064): 0.868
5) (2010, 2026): 1.69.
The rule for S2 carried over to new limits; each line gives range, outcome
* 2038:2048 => 1.3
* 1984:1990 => 1.57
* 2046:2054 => 1.07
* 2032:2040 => 1.53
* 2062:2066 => 0.76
